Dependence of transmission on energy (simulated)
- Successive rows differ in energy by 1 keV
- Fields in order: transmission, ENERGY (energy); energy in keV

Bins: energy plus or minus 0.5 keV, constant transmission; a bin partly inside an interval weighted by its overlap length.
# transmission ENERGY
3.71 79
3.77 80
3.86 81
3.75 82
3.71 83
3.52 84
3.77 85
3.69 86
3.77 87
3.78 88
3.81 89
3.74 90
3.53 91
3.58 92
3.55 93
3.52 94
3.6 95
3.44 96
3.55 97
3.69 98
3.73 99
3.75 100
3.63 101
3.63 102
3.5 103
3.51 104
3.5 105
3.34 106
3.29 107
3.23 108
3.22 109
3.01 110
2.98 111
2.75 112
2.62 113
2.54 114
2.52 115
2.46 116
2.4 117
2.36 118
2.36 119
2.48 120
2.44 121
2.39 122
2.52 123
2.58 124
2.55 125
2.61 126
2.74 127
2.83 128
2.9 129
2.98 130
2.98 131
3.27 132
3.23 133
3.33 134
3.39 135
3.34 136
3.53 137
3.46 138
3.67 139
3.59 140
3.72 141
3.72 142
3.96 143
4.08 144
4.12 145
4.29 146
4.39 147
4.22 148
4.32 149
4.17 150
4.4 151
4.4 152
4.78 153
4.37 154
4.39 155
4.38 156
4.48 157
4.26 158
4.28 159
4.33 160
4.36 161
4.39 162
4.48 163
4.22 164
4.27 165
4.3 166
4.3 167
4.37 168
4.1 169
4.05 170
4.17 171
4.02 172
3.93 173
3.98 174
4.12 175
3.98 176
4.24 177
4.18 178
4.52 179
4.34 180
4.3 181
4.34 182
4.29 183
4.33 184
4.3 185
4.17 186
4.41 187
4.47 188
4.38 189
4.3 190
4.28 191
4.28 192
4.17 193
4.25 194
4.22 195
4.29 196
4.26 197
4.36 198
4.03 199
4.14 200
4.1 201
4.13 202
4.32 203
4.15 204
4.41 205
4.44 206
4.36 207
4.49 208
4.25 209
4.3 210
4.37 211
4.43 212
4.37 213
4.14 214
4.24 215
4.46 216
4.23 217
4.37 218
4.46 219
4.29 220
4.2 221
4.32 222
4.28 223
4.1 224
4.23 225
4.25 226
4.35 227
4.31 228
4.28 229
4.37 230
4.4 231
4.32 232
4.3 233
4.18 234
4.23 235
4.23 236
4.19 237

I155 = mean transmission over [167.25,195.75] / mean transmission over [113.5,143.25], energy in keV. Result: 1.43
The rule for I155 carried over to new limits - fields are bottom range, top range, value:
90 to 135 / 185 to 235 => 1.40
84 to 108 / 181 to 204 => 1.19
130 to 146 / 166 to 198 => 1.19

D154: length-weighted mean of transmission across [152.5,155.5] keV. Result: 4.51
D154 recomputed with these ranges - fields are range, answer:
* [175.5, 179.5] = 4.23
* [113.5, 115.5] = 2.53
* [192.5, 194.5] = 4.21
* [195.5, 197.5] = 4.28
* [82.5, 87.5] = 3.69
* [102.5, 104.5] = 3.5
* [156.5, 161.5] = 4.34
